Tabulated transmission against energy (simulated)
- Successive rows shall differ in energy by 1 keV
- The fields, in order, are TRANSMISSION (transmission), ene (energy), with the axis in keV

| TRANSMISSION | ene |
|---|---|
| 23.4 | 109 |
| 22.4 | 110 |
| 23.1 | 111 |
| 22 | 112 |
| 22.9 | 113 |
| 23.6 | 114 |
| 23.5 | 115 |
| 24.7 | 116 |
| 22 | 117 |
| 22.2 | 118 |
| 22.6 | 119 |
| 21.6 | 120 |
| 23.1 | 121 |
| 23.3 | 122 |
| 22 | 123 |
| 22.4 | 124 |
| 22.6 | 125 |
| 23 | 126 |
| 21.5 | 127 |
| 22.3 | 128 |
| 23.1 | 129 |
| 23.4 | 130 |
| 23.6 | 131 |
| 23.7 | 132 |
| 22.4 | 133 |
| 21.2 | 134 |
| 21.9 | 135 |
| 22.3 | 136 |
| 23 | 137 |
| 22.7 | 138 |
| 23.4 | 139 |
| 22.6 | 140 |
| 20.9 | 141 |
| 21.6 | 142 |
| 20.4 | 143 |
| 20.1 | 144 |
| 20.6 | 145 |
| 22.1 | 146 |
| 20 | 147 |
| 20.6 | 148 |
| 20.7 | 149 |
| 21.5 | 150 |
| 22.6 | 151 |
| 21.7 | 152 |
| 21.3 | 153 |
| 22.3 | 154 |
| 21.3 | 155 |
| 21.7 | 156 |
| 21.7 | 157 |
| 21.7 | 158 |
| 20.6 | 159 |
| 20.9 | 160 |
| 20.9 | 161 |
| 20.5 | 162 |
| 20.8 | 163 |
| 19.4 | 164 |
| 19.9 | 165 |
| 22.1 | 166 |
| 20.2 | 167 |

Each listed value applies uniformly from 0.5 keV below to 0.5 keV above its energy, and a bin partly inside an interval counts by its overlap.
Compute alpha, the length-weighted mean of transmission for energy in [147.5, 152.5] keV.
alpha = 21.4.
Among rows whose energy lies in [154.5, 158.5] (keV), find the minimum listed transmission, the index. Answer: 21.3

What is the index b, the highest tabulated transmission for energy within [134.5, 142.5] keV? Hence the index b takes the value 23.4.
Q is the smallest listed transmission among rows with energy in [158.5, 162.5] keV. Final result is 20.5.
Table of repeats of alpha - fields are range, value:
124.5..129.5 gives 22.5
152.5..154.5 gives 21.8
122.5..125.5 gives 22.3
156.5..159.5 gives 21.3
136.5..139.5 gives 23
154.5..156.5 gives 21.5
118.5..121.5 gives 22.4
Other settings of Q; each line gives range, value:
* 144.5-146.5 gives 20.6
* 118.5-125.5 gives 21.6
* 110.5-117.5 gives 22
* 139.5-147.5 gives 20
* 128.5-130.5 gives 23.1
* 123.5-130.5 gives 21.5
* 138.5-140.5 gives 22.6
